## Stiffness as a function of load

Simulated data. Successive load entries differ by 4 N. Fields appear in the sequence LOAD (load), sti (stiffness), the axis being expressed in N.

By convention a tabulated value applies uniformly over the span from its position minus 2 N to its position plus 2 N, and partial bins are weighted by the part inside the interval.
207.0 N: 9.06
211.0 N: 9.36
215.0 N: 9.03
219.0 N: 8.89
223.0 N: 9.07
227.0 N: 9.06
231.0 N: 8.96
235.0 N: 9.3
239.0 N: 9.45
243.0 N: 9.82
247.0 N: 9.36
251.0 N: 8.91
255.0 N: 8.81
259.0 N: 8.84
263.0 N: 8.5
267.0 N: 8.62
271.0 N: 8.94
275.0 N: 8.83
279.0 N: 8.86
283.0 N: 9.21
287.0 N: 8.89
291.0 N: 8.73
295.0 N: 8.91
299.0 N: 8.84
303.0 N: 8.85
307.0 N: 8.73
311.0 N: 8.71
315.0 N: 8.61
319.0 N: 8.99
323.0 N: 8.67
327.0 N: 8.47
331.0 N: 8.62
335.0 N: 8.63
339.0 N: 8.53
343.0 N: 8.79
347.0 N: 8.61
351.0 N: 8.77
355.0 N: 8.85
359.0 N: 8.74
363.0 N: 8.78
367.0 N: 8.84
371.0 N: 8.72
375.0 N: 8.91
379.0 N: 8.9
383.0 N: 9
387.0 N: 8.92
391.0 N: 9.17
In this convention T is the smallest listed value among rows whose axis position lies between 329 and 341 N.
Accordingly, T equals 8.53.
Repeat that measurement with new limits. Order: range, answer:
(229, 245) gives 8.96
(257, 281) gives 8.5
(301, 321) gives 8.61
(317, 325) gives 8.67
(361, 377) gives 8.72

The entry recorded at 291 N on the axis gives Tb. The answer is 8.73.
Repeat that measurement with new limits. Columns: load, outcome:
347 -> 8.61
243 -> 9.82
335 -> 8.63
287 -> 8.89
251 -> 8.91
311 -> 8.71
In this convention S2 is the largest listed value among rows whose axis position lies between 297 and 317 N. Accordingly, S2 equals 8.85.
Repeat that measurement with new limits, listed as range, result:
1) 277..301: 9.21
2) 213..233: 9.07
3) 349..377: 8.91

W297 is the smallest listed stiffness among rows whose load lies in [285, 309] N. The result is 8.73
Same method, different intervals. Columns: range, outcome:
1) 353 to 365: 8.74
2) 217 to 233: 8.89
